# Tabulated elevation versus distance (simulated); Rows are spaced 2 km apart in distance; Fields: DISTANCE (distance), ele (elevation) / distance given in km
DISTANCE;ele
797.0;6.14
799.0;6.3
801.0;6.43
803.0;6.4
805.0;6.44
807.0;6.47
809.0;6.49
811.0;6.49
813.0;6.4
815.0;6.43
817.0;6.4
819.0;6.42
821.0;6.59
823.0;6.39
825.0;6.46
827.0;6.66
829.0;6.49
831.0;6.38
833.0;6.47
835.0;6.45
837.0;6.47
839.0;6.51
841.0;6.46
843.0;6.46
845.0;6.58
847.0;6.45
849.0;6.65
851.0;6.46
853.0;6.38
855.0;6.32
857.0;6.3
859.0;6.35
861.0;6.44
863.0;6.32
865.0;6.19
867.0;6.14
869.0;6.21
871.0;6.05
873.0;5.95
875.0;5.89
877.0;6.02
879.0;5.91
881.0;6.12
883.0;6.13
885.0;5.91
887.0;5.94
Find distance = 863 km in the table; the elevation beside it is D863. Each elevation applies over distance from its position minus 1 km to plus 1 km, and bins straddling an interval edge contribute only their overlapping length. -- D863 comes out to 6.32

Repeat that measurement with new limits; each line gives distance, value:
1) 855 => 6.32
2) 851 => 6.46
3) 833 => 6.47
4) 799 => 6.3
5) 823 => 6.39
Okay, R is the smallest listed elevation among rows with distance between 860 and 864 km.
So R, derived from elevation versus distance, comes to 6.32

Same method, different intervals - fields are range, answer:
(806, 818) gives 6.4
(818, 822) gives 6.42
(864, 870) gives 6.14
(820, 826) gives 6.39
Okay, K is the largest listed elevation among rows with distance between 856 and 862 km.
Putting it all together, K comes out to 6.44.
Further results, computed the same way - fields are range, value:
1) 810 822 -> 6.59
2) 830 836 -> 6.47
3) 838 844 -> 6.51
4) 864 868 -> 6.19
